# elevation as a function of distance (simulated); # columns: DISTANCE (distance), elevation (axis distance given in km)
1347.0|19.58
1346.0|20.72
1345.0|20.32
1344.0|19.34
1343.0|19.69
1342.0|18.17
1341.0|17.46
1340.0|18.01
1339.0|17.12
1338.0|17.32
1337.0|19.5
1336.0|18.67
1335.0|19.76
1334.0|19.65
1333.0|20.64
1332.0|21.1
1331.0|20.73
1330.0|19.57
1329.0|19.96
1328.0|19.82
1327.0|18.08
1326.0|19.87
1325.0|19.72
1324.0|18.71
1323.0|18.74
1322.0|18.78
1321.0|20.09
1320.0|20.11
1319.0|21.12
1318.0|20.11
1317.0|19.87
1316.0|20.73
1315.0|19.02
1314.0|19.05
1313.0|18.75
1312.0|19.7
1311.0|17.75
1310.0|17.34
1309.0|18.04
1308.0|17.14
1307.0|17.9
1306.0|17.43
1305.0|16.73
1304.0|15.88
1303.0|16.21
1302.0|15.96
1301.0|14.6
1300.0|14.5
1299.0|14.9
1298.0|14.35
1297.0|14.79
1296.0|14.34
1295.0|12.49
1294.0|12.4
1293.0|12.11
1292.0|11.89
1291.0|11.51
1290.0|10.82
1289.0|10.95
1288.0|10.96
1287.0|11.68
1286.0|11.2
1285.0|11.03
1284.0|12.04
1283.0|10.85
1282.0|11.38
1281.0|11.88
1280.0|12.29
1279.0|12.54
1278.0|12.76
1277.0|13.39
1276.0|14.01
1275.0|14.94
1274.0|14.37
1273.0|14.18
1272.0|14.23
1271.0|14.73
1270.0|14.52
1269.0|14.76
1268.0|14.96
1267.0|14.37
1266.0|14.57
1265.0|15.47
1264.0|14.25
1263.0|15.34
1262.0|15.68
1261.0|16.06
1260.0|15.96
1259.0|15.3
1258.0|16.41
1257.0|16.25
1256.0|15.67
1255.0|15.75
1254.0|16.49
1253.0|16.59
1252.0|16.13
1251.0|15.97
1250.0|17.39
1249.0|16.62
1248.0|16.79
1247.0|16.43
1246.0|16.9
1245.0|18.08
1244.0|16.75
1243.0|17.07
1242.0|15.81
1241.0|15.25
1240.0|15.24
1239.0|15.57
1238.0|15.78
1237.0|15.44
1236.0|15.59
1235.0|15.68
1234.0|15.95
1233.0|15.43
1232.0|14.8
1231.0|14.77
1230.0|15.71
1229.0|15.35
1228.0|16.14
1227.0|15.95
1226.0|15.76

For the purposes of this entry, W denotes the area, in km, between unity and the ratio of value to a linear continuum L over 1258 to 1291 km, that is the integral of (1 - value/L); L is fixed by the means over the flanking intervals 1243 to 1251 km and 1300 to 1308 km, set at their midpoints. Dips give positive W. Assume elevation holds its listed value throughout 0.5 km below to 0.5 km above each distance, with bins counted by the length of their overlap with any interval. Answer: 6.25 km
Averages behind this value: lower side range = 16.9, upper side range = 16.3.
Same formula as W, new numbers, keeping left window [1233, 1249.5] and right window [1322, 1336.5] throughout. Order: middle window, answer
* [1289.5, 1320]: 3.9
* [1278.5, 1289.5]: 3.9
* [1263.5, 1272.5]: 1.3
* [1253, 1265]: 0.8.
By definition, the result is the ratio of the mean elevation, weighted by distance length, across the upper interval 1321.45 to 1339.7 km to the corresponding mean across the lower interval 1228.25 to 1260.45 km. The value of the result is 1.20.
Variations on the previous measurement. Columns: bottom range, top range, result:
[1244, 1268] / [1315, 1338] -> 1.23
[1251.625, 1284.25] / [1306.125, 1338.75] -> 1.33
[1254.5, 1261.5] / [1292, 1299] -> 0.84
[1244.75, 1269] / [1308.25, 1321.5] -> 1.21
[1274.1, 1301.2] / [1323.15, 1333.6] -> 1.57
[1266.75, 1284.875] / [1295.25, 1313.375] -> 1.22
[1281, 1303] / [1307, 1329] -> 1.51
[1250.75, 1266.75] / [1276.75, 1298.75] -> 0.78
